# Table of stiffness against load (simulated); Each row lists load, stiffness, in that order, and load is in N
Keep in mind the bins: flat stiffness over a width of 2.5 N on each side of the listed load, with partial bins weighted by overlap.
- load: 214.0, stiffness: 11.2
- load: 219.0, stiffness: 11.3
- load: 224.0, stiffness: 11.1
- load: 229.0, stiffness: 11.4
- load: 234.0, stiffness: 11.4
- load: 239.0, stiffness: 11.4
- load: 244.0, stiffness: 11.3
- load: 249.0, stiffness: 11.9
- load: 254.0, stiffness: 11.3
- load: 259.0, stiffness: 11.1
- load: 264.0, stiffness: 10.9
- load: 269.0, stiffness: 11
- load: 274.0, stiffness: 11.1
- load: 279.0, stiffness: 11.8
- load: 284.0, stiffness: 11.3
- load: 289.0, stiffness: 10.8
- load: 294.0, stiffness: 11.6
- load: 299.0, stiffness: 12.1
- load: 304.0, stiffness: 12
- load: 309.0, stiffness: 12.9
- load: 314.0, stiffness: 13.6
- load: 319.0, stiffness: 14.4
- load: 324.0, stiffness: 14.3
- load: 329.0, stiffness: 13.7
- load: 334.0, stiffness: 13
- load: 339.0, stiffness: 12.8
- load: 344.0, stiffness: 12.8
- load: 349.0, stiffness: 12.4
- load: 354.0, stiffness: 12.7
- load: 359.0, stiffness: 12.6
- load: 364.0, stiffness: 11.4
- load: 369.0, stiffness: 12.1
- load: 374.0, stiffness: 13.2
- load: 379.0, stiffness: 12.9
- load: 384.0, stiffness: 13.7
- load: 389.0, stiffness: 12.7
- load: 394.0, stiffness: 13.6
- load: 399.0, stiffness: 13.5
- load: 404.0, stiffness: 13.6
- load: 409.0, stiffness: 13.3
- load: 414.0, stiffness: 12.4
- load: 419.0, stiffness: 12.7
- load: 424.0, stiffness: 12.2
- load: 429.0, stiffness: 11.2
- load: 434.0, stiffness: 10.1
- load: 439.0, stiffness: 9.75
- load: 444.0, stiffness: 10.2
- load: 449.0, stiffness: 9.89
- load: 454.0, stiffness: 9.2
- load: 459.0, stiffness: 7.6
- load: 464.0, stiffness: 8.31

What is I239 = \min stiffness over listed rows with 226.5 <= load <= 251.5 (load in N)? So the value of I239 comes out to 11.3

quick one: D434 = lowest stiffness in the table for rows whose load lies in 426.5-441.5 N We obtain 9.75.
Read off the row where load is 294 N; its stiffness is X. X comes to 11.6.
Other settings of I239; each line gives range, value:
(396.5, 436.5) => 10.1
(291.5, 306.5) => 11.6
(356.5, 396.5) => 11.4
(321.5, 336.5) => 13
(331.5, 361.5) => 12.4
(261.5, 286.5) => 10.9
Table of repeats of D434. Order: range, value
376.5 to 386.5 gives 12.9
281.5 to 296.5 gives 10.8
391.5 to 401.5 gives 13.5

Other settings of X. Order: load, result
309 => 12.9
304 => 12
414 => 12.4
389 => 12.7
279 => 11.8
